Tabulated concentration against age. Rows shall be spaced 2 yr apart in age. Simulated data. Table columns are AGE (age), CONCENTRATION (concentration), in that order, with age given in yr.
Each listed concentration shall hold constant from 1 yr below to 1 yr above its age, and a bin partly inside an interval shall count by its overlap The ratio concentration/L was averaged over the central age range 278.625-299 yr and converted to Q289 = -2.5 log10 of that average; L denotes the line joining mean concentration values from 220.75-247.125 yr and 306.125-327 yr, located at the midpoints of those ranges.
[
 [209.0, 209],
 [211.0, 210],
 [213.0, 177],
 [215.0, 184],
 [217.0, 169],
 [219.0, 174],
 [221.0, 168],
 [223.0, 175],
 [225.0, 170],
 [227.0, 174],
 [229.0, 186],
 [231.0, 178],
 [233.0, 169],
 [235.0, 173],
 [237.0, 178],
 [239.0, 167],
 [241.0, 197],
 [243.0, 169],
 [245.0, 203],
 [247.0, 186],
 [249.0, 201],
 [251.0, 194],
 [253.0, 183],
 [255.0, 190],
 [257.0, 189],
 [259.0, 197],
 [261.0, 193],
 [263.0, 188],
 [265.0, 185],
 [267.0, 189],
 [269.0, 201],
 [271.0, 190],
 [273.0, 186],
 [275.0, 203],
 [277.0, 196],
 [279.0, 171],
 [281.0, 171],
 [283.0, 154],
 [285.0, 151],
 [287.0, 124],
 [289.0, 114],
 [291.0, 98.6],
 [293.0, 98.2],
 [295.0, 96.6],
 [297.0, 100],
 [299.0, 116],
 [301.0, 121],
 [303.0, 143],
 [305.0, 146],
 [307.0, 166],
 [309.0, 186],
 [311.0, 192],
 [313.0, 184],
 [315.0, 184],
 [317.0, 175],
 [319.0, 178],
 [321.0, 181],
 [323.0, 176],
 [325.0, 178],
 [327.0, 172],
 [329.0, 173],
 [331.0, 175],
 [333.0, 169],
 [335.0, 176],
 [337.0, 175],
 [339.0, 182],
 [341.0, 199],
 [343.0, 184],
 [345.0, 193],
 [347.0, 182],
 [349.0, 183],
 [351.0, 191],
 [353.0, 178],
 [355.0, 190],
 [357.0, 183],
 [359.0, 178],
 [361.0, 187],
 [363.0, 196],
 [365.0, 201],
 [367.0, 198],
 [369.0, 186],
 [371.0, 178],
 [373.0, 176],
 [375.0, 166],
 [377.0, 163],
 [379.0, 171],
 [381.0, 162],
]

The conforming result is 0.38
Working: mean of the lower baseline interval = 178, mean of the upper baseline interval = 180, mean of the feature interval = 126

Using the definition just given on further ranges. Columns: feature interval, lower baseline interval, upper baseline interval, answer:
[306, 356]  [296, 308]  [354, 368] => -0.136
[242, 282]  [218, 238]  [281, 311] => -0.227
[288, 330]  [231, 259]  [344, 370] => 0.228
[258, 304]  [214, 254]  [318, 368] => 0.163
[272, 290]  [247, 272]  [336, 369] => 0.167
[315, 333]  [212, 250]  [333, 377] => 0.040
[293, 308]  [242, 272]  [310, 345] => 0.419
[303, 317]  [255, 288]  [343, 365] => 0.059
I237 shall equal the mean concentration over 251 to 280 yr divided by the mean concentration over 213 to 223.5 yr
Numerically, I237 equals 1.09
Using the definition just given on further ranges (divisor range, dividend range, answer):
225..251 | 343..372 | 1.03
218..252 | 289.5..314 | 0.76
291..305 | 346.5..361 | 1.61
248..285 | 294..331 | 0.85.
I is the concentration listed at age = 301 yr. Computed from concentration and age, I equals 121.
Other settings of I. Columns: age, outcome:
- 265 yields 185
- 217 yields 169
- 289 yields 114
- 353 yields 178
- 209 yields 209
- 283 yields 154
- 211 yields 210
